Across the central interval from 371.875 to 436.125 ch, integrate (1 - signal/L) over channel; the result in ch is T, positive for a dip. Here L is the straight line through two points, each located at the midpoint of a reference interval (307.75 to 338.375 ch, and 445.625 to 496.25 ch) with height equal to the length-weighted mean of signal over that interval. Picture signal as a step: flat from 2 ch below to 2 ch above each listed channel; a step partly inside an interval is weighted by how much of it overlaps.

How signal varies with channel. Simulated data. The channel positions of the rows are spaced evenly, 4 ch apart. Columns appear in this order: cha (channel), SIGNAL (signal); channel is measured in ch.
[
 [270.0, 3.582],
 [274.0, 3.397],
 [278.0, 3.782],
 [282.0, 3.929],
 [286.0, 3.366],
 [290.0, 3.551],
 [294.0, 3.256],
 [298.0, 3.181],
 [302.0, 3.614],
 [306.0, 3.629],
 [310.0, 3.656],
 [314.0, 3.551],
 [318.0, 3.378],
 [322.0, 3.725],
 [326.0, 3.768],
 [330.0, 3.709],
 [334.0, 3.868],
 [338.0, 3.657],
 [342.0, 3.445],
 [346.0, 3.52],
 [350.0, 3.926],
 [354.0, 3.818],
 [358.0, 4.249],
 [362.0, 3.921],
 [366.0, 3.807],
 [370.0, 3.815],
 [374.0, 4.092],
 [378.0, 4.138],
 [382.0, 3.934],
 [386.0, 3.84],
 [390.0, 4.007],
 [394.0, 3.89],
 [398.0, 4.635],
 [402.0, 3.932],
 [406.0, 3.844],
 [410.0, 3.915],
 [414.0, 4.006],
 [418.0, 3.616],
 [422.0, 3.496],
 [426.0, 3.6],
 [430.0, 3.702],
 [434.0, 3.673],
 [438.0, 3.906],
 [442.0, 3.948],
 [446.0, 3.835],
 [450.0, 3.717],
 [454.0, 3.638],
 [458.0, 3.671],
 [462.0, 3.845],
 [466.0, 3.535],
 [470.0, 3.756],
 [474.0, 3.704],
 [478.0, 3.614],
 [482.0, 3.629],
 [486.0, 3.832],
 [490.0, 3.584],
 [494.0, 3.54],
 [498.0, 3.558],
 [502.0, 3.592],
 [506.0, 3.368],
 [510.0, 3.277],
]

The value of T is -3.9 ch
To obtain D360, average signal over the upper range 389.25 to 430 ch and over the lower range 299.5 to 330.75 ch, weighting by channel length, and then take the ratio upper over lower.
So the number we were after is 1.07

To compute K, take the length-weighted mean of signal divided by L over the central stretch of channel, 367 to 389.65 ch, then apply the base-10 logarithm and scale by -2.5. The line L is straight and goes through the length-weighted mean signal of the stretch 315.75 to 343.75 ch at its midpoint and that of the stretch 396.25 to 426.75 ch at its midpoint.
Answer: -0.05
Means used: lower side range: 3.65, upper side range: 3.89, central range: 3.96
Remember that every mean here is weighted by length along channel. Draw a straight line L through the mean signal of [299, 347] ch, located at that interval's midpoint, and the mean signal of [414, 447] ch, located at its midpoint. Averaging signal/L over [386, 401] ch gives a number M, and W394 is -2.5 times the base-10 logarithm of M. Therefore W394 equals -0.12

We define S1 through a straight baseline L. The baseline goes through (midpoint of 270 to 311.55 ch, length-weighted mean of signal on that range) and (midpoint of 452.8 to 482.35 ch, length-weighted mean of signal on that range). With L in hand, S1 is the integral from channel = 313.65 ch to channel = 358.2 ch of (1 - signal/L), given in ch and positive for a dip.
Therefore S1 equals -1.6 ch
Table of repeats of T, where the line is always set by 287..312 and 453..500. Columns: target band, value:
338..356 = -0.8 ch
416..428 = 0.1 ch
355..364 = -1.3 ch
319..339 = -1.3 ch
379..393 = -1.5 ch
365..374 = -0.8 ch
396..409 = -1.9 ch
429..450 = -1.1 ch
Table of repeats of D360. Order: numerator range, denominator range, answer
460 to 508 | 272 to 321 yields 1.03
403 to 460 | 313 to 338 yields 1.02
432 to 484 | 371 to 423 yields 0.94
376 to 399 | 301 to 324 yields 1.13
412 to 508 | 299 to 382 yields 0.98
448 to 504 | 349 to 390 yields 0.92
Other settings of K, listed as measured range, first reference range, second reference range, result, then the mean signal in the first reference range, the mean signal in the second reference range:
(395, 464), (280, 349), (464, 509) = -0.067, 3.58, 3.6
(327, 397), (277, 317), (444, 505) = -0.083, 3.54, 3.67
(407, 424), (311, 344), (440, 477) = -0.017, 3.64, 3.74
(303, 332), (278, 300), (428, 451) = -0.026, 3.49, 3.8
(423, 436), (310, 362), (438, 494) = 0.021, 3.72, 3.72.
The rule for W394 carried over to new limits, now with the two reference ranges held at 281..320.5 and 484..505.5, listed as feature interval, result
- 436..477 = -0.050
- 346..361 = -0.116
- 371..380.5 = -0.152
